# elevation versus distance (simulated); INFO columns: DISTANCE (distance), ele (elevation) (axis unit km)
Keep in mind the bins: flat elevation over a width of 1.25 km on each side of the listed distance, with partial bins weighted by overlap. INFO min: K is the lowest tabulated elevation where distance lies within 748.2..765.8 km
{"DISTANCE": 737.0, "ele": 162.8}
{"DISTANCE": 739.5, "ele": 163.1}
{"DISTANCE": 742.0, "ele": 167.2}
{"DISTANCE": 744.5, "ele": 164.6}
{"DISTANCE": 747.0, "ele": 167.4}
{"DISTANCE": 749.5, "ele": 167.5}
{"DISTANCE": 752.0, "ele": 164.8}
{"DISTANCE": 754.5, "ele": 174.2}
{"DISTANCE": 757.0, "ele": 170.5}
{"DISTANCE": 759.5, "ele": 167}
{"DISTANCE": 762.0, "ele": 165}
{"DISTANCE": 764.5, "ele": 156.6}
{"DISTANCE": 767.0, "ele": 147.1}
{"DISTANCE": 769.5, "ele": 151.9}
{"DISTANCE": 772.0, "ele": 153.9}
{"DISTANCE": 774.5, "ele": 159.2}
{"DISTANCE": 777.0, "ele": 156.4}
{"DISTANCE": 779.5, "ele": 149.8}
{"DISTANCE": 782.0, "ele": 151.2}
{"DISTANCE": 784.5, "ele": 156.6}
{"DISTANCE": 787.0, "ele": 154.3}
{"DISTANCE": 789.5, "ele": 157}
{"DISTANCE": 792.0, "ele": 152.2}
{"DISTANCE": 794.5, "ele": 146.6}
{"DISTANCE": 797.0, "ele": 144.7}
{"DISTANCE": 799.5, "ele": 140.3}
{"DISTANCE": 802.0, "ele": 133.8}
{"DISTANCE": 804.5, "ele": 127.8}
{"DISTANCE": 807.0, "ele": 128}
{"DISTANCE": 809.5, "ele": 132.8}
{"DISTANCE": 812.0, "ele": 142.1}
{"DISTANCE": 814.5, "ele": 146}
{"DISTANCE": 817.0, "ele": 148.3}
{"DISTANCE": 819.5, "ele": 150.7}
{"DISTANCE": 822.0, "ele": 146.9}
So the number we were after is 156.6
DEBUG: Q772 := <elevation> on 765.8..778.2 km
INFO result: 154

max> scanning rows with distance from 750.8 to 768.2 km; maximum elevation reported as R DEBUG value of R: 174.2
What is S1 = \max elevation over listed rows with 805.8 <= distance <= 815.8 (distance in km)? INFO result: 146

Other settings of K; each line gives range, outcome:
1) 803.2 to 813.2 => 127.8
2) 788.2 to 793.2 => 152.2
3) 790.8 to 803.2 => 133.8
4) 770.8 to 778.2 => 153.9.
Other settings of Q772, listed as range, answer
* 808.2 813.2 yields 137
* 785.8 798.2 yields 151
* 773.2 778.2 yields 158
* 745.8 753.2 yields 167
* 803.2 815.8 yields 135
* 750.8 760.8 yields 169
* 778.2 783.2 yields 151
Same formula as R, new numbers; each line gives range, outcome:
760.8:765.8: 165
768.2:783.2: 159.2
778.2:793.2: 157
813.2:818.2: 148.3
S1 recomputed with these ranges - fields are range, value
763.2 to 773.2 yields 156.6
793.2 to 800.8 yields 146.6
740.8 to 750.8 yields 167.5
